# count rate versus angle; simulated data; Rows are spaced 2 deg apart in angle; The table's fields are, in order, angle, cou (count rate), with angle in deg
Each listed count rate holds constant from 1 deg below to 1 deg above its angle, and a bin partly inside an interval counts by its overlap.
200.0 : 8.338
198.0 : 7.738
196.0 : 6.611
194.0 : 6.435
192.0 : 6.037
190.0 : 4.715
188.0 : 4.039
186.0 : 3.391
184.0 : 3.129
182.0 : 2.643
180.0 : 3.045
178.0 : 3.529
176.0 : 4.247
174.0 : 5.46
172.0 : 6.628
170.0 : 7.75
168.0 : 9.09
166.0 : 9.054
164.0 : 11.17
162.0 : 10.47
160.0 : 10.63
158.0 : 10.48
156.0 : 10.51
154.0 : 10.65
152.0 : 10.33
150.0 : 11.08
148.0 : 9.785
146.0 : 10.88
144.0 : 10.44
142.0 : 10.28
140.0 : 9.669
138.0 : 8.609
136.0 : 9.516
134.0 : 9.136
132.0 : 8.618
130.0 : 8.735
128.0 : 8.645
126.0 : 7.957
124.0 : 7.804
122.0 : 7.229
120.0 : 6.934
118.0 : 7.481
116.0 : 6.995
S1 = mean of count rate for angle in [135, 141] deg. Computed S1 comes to 9.26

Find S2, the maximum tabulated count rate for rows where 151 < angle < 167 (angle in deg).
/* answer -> 11.17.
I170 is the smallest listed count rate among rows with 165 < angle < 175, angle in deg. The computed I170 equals 5.46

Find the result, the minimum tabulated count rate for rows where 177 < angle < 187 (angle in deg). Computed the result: 2.643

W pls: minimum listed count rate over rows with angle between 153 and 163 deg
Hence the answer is 10.47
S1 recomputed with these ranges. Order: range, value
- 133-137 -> 9.33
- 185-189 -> 3.71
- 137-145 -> 9.75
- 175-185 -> 3.32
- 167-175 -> 7.23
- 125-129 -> 8.3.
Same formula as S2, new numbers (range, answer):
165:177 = 9.09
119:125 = 7.804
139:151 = 11.08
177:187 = 3.529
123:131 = 8.735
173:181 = 5.46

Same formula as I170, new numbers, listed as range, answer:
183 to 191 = 3.129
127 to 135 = 8.618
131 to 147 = 8.609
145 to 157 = 9.785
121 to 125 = 7.229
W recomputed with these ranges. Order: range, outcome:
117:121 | 6.934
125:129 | 7.957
